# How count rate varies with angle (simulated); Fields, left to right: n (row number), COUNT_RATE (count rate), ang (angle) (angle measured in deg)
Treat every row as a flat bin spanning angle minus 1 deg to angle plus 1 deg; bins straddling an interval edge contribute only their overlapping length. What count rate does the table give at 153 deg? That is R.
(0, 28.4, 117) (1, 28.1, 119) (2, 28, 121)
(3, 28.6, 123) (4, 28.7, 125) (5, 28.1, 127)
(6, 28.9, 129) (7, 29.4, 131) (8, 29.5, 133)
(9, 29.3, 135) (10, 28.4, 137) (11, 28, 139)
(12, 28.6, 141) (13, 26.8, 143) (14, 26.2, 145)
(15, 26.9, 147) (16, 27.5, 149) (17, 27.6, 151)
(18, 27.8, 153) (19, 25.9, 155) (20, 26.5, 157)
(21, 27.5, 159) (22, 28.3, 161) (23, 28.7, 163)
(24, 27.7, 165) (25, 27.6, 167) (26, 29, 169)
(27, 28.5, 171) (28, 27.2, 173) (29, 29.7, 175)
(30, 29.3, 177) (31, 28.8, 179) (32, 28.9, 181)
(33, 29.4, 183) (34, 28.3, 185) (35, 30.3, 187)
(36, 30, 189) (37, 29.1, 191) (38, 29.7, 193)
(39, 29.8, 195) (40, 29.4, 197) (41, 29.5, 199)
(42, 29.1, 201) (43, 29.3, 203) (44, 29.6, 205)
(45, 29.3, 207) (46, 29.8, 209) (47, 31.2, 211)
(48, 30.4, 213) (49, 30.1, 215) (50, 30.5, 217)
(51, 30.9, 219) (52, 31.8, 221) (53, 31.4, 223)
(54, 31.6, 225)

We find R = 27.8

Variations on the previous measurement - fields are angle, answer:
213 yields 30.4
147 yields 26.9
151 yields 27.6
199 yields 29.5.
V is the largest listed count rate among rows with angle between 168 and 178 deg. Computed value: 29.7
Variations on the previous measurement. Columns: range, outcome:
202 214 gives 31.2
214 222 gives 31.8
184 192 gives 30.3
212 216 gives 30.4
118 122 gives 28.1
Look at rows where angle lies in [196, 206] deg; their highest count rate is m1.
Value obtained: 29.6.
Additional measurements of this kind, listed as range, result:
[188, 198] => 30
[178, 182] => 28.9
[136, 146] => 28.6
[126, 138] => 29.5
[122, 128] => 28.7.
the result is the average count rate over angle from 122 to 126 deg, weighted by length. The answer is 28.6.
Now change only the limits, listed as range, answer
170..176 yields 28.5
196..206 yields 29.4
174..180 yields 29.3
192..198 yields 29.6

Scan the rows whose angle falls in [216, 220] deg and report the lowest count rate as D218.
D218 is 30.5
